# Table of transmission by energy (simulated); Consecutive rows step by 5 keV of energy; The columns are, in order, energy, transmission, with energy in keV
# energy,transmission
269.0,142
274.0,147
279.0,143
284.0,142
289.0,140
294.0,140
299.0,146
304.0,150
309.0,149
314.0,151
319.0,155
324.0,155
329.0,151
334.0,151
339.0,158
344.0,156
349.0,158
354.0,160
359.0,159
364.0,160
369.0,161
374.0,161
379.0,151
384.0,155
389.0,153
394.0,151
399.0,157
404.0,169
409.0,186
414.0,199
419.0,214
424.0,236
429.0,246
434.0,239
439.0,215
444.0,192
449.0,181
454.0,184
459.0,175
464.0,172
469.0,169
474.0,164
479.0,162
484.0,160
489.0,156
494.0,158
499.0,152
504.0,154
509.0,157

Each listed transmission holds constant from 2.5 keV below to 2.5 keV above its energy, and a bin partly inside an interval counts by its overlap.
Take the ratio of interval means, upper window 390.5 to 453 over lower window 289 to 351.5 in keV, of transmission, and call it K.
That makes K 1.3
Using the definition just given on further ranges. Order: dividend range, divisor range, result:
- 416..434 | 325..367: 1.48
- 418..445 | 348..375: 1.41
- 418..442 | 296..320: 1.54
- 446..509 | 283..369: 1.09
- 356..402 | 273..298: 1.10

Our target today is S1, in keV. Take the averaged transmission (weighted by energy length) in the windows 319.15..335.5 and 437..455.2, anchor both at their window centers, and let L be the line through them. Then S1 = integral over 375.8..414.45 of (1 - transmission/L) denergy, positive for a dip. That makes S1 2.8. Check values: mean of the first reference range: 153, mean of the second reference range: 193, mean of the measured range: 163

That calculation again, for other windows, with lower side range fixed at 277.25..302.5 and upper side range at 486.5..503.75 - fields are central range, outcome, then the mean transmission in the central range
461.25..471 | -1.10 keV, 171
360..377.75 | -1.50 keV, 160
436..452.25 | -4.79 keV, 197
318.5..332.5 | -0.83 keV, 153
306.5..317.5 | -0.50 keV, 150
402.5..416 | -3.19 keV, 185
